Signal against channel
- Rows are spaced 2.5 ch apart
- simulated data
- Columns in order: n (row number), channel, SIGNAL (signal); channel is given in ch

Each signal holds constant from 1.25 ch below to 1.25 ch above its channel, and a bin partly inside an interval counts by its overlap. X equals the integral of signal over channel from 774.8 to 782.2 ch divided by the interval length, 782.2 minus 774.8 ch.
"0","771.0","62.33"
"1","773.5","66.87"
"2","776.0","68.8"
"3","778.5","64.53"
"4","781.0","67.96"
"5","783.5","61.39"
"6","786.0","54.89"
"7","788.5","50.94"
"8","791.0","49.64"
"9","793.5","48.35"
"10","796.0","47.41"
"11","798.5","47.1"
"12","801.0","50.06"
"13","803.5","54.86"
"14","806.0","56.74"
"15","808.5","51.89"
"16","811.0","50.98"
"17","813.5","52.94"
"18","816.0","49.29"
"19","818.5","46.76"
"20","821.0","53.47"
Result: 67.1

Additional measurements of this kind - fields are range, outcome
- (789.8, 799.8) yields 48.1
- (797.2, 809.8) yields 52.1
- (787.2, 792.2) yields 50.3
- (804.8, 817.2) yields 52.4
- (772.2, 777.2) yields 67.8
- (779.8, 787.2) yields 61.4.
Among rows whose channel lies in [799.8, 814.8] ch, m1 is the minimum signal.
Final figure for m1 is 50.06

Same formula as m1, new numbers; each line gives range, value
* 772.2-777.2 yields 66.87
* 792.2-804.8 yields 47.1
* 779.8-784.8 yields 61.39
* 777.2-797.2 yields 47.41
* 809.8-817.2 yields 49.29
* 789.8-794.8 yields 48.35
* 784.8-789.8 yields 50.94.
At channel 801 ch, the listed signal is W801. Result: 50.06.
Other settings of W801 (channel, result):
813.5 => 52.94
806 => 56.74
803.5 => 54.86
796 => 47.41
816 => 49.29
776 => 68.8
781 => 67.96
